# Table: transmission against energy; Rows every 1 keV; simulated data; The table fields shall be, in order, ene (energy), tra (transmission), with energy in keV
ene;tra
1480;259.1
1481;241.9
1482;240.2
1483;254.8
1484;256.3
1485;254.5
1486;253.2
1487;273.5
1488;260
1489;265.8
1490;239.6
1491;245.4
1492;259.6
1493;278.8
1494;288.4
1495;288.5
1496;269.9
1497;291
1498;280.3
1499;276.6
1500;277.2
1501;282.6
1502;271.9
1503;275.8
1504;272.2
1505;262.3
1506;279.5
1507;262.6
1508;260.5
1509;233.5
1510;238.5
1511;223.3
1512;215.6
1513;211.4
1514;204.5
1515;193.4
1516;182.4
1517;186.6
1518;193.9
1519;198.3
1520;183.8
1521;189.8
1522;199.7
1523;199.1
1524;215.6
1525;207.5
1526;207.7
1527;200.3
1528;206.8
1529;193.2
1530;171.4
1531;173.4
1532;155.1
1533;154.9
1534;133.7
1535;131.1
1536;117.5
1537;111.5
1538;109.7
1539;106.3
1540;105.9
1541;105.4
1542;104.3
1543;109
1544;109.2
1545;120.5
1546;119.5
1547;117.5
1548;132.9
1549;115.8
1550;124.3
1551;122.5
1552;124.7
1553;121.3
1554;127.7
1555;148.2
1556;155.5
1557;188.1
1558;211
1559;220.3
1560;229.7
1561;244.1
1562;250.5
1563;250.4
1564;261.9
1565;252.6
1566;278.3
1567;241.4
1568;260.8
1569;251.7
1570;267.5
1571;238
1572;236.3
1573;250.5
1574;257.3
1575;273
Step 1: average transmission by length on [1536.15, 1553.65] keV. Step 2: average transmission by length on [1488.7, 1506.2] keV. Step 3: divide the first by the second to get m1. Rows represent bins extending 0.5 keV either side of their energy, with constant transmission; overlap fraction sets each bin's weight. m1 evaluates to 0.4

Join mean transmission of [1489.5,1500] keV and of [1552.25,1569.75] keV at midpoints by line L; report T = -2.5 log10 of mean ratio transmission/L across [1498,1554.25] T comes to 0.34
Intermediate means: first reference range 272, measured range 182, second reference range 217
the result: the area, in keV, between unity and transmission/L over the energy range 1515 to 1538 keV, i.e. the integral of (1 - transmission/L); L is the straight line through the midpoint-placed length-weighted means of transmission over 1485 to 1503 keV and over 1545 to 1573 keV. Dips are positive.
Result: 5.6 keV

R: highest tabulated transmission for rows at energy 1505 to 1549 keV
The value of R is 279.5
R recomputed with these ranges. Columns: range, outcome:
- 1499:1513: 282.6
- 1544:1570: 278.3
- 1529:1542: 193.2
